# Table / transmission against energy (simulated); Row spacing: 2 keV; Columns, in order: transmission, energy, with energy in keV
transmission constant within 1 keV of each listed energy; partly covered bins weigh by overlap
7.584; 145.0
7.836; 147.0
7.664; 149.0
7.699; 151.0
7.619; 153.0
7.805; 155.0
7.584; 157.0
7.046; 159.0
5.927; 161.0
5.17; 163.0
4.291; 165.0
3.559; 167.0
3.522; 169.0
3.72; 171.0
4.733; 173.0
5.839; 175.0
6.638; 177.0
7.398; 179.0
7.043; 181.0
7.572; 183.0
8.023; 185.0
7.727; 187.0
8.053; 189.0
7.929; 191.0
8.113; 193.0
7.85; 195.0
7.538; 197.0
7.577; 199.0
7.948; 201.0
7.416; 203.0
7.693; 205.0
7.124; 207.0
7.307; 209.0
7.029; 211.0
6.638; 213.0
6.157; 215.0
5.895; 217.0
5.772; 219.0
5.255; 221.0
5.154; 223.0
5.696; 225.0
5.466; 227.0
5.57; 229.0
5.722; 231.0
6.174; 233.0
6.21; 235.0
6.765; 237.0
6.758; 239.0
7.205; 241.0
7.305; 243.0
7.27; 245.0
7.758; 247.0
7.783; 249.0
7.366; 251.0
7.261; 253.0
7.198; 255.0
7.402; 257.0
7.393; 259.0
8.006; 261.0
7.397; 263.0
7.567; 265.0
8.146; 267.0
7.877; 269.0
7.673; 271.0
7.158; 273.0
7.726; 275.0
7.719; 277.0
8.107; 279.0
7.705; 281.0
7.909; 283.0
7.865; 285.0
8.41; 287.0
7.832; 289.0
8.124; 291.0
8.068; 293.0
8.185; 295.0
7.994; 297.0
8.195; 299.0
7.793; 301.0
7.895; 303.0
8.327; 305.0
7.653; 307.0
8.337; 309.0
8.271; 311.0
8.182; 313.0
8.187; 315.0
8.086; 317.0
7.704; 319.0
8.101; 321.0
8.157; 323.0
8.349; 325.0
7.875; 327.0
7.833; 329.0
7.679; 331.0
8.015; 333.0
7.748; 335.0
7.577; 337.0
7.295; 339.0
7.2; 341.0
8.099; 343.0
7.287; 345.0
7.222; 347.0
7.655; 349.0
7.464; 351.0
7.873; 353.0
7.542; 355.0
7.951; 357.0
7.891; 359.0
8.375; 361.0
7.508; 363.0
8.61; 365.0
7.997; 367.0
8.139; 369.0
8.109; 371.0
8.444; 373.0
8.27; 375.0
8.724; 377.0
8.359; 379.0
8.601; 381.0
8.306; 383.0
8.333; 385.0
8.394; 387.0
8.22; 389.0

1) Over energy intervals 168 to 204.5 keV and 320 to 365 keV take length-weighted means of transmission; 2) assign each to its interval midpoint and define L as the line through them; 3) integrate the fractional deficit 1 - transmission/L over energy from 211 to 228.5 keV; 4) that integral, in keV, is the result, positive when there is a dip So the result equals 3.18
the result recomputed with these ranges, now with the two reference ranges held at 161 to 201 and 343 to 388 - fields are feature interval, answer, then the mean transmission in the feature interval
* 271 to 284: -0.8 keV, 7.72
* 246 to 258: -0.7 keV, 7.46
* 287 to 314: -2.1 keV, 8.08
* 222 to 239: 2.4 keV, 5.9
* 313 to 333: -0.8 keV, 8.01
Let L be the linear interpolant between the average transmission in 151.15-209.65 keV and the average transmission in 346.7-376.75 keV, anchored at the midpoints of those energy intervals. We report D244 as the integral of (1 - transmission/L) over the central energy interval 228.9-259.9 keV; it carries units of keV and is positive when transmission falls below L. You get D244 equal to 0.9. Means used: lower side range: 6.76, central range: 6.98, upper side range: 7.97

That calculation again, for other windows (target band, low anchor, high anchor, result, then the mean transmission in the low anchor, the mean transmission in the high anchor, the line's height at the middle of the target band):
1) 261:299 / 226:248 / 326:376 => -4.5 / 6.56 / 7.83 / 7.04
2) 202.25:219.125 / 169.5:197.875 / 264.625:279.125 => 0.8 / 6.95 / 7.73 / 7.19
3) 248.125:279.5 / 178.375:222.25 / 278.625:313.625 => 0.7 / 7.22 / 8.04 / 7.77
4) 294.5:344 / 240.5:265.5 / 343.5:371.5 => -1.6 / 7.46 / 7.83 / 7.69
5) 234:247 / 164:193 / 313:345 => -0.2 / 6.21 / 7.85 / 6.89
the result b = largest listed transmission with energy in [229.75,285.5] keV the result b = 8.146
